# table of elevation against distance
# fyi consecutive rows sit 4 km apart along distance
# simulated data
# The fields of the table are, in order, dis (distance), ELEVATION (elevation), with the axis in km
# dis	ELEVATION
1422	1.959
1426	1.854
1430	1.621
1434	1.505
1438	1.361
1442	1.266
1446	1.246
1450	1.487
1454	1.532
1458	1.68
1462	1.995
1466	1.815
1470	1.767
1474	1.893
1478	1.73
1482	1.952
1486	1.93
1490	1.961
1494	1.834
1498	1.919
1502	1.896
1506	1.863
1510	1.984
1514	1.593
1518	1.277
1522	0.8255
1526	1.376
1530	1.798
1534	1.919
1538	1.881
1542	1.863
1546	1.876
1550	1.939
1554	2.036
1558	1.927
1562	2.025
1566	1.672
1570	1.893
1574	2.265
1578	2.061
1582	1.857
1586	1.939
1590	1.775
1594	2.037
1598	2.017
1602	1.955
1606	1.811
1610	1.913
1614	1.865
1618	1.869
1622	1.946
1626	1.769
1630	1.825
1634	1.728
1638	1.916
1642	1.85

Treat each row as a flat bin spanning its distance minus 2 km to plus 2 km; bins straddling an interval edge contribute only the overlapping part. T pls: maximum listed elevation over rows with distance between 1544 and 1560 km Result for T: 2.036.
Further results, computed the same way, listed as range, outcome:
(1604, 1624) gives 1.946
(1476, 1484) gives 1.952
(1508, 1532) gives 1.984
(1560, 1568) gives 2.025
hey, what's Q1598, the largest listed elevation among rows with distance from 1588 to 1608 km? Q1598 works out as 2.037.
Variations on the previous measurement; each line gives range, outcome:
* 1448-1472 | 1.995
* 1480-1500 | 1.961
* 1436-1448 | 1.361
